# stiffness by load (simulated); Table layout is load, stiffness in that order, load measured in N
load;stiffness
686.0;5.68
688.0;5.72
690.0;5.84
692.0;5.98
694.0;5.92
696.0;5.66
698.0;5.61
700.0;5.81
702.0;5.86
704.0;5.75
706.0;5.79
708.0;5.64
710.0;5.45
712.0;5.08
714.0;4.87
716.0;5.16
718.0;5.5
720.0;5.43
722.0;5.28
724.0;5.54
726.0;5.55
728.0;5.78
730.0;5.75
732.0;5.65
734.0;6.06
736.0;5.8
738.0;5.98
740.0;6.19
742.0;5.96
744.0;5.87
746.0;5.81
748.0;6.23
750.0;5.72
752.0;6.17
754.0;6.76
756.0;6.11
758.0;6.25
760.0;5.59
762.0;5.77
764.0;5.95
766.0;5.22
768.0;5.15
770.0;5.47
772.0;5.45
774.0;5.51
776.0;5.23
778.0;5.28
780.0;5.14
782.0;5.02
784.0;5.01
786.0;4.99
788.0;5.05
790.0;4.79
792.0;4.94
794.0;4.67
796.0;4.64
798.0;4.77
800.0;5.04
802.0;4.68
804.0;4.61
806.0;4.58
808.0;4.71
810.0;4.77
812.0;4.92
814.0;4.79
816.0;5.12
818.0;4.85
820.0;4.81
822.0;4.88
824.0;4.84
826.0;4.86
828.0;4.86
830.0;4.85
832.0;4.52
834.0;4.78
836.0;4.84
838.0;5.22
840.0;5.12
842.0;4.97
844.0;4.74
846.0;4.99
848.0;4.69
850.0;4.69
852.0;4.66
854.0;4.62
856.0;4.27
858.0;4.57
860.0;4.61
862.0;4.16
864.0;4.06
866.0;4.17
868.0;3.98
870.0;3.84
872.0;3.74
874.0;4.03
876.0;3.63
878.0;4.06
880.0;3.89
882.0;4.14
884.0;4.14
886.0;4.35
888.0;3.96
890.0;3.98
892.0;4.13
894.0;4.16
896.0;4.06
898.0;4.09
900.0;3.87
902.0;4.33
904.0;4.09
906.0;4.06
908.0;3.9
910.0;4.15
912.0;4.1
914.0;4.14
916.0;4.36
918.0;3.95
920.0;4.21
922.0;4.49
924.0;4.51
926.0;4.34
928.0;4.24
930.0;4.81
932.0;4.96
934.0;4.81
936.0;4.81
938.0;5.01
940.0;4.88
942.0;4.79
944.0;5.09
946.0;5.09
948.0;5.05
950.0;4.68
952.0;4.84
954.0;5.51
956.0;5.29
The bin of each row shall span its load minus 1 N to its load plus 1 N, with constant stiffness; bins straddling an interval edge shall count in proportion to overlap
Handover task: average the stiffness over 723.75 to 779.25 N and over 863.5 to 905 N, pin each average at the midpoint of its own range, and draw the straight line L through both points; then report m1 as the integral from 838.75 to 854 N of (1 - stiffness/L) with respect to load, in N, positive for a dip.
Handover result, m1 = -1.0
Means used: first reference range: 5.78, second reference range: 4.03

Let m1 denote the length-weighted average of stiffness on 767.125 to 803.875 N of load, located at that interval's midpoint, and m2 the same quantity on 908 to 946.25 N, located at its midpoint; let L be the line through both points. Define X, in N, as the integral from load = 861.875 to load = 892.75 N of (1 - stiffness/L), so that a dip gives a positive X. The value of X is 4.6 N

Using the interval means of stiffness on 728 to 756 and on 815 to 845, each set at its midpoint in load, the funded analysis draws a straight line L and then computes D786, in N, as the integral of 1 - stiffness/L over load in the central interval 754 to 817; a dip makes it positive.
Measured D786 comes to 3.4 N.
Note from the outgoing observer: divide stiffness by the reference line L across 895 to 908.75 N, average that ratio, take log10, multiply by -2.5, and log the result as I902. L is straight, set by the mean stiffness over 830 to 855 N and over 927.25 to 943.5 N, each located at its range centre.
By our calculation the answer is 0.18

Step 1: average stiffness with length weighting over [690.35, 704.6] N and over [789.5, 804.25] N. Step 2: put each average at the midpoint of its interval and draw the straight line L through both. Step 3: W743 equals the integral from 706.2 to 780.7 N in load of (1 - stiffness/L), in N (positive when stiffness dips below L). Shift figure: -4.8 N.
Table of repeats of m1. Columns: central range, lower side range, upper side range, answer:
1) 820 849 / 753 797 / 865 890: -1.9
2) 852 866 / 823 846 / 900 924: 0.8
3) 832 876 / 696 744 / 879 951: 2.6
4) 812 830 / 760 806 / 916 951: 0.4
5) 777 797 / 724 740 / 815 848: 1.3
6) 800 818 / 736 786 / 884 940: 1.6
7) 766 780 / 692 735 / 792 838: -0.5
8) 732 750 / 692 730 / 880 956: -1.9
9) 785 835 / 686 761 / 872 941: 2.3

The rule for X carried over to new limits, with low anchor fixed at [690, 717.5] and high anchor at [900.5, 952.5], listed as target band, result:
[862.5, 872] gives 1.6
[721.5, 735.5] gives -0.5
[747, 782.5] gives -2.5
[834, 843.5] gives -0.1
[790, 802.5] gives 0.9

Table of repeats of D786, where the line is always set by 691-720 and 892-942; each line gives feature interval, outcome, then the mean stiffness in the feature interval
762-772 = -0.5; 5.48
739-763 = -3.3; 6.04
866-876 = 1.6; 3.9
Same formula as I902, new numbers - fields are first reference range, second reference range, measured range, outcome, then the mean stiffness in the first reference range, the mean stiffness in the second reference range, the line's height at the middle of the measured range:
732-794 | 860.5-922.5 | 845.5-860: -0.022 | 5.6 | 4.07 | 4.53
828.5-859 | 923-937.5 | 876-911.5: 0.157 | 4.77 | 4.65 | 4.7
